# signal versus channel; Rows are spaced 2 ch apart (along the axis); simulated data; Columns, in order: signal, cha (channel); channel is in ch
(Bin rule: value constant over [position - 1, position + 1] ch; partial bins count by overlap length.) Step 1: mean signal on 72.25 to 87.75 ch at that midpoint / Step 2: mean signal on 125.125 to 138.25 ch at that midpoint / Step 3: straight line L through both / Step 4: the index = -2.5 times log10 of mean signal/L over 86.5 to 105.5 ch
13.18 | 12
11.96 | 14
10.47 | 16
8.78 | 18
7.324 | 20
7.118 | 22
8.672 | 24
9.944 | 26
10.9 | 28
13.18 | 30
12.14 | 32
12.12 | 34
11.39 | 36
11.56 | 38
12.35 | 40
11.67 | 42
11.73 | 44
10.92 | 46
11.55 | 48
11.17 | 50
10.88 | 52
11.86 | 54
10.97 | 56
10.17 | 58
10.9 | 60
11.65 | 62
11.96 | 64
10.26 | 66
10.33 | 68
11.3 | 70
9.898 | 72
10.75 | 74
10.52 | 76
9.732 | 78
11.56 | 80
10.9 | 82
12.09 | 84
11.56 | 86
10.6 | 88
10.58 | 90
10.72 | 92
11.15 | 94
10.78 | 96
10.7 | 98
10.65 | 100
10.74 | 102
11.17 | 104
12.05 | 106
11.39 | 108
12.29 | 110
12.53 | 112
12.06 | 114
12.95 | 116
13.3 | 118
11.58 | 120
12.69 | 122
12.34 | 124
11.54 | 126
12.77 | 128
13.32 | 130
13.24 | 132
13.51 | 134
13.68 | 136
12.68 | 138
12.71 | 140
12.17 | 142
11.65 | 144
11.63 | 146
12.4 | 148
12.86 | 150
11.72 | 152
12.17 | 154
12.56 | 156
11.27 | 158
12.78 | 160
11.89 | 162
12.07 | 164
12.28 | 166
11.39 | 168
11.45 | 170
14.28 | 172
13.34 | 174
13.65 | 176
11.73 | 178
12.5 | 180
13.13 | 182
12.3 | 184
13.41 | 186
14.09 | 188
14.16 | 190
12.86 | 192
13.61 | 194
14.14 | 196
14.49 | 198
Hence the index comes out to 0.07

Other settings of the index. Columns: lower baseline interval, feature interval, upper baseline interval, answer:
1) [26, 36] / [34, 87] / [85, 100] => 0.02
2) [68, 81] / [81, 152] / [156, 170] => -0.07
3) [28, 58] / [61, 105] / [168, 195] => 0.11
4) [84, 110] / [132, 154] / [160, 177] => -0.04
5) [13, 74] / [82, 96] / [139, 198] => 0.04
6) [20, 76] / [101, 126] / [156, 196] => -0.02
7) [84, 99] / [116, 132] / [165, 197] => -0.08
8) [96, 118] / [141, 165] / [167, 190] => 0.03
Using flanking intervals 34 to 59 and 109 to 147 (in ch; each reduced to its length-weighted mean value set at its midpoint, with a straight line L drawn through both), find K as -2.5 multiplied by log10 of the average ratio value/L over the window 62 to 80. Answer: 0.10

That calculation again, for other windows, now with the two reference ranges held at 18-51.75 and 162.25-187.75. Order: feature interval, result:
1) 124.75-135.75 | -0.07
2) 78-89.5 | 0.03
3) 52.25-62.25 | 0.00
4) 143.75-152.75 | 0.02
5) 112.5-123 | -0.06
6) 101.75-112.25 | 0.00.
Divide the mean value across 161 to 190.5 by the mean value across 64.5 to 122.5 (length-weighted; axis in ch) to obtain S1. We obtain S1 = 1.1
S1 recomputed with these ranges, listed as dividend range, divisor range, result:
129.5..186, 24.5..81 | 1.12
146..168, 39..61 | 1.08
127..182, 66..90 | 1.16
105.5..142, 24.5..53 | 1.10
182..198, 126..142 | 1.04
